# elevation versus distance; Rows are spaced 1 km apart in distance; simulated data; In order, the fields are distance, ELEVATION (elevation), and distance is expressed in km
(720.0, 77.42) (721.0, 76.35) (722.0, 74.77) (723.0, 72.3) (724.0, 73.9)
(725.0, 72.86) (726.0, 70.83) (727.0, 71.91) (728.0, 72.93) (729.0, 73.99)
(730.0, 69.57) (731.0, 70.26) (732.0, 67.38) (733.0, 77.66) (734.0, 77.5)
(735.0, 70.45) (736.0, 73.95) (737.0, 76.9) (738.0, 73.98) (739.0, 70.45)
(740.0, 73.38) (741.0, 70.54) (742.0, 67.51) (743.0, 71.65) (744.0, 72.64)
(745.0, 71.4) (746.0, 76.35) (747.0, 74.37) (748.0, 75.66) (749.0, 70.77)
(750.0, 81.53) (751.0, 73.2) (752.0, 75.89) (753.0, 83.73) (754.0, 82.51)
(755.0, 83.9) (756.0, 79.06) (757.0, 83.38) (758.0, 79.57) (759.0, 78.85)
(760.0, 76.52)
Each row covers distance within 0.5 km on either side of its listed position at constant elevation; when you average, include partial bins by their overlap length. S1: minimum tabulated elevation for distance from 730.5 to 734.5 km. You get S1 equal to 67.38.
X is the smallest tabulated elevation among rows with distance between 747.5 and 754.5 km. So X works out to 70.77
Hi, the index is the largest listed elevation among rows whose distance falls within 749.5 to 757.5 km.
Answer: 83.9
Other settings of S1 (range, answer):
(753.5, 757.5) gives 79.06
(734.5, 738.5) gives 70.45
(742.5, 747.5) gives 71.4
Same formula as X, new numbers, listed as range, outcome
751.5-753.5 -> 75.89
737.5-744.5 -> 67.51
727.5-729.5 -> 72.93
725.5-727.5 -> 70.83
